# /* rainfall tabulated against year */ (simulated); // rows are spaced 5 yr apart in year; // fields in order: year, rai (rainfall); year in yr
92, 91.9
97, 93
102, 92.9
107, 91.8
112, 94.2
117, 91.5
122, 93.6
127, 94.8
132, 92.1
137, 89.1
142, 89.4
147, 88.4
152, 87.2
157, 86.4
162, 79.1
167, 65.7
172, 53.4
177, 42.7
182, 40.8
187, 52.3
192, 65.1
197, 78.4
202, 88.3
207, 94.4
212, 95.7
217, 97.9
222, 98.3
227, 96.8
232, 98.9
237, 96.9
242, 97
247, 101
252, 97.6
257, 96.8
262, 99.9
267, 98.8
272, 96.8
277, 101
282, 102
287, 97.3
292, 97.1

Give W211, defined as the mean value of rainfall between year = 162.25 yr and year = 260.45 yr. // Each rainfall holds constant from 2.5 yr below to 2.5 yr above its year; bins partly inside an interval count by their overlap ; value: 82.1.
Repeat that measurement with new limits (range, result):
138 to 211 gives 73.1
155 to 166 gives 80.3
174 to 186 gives 43.6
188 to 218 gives 84.4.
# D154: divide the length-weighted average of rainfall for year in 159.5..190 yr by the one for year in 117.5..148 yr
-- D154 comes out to 0.61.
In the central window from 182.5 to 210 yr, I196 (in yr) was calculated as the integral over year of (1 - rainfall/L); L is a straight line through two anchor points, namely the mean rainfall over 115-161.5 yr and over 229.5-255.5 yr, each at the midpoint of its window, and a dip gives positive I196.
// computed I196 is 6.13 yr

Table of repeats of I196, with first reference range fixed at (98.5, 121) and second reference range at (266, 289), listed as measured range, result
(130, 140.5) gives 0.4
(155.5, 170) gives 2.9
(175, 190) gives 7.8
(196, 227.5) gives 1.1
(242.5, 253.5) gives -0.1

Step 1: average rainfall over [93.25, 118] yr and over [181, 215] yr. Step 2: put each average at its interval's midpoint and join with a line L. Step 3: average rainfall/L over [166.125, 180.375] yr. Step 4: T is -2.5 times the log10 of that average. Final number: 0.47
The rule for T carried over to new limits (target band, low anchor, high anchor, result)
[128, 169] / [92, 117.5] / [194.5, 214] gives 0.07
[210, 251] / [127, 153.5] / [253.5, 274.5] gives -0.02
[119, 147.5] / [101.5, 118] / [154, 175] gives -0.10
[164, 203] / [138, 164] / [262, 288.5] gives 0.44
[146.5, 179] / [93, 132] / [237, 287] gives 0.31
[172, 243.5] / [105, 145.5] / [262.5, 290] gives 0.19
